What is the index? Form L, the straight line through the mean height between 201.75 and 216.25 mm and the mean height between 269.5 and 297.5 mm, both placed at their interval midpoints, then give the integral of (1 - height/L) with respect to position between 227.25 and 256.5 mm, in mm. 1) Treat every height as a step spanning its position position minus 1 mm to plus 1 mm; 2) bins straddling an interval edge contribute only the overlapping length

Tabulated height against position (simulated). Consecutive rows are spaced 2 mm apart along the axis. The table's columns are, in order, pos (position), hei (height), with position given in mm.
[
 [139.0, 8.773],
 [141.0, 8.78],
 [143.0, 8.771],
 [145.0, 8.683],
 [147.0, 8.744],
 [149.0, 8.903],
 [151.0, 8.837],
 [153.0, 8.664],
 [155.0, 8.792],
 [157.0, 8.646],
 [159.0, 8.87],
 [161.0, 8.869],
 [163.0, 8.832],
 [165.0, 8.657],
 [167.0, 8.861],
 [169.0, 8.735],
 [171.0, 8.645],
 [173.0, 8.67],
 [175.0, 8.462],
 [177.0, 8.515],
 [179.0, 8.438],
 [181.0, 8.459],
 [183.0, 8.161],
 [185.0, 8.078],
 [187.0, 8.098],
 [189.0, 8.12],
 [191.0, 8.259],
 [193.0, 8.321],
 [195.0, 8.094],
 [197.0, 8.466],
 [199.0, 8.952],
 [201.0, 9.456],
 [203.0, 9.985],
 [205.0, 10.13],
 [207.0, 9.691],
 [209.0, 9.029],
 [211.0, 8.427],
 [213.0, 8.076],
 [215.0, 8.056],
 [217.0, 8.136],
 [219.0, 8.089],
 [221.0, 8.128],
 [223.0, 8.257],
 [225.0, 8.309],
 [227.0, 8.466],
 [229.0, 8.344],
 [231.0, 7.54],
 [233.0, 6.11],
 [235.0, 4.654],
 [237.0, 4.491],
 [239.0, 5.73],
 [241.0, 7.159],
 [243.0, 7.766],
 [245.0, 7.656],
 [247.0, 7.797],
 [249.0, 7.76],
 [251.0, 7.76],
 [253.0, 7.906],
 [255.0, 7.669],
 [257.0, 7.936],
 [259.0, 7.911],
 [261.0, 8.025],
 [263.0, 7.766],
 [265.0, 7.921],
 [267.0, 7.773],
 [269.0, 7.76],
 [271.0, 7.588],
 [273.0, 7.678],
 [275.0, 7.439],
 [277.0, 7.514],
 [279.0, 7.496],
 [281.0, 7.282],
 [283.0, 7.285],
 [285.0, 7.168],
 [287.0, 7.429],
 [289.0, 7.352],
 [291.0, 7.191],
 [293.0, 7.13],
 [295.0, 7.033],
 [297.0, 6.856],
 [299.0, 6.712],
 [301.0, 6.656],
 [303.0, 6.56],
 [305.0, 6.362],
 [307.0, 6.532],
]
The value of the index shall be 4.23 mm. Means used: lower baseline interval 9.05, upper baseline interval 7.33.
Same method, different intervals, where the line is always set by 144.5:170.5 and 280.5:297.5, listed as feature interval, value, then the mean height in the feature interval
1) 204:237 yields 0.2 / 7.98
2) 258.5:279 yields -0.8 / 7.72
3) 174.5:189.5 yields 0.3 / 8.29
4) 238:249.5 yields 0.7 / 7.29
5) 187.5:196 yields 0.2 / 8.19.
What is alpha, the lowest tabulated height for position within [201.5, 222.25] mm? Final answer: 8.056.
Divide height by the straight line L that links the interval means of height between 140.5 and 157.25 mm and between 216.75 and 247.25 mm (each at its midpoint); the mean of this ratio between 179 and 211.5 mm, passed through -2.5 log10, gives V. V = -0.107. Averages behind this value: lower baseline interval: 8.76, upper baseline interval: 7.26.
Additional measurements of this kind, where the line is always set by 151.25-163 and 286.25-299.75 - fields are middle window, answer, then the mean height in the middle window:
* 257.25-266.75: -0.058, 7.9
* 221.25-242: 0.135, 6.95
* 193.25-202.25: -0.060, 8.74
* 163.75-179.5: -0.004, 8.63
